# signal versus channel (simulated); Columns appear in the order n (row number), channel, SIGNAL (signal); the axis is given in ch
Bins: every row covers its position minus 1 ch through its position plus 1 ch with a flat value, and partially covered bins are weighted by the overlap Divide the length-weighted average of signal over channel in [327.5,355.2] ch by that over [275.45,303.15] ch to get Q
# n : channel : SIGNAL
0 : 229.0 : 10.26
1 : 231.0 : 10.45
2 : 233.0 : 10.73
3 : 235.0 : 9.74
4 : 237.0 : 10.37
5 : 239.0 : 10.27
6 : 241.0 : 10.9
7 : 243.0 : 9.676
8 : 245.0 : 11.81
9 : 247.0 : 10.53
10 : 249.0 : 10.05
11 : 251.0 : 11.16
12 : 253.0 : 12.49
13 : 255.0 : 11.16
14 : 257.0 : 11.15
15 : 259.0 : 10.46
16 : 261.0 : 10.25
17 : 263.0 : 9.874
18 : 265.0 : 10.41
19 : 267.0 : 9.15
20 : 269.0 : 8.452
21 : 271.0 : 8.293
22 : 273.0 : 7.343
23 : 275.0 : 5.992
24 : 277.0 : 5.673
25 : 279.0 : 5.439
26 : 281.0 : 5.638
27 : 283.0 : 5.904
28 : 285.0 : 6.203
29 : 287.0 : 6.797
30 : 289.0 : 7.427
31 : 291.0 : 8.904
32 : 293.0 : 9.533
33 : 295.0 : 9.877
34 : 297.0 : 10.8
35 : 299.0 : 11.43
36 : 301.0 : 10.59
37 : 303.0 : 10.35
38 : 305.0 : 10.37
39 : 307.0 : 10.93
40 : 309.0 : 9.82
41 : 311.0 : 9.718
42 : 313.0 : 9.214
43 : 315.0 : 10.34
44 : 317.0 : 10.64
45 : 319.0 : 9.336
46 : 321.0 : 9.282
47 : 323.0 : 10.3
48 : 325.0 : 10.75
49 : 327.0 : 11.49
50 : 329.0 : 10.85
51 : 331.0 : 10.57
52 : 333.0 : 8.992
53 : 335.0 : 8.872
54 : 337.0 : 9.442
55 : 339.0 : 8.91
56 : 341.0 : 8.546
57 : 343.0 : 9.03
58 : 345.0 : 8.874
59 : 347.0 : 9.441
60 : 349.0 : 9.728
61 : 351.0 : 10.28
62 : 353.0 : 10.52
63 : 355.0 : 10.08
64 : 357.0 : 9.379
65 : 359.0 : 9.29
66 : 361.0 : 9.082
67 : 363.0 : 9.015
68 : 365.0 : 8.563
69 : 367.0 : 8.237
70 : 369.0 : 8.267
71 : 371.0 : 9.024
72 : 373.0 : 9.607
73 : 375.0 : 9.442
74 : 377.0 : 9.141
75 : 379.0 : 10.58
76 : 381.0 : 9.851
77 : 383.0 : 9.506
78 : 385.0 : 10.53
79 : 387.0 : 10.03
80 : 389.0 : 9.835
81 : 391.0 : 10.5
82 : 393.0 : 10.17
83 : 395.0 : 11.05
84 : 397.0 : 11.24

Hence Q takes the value 1.2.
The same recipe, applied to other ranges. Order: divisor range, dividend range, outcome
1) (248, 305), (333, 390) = 1.05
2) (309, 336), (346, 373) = 0.93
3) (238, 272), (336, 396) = 0.92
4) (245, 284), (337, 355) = 1.05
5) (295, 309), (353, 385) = 0.88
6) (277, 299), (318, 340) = 1.28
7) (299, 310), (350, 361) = 0.94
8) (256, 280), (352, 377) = 1.08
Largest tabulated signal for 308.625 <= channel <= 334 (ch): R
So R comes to 11.49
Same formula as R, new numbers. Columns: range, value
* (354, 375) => 10.08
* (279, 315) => 11.43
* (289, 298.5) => 10.8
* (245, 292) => 12.49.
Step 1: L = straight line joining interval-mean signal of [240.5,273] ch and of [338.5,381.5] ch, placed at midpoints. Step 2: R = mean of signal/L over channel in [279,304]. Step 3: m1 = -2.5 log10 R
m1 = 0.17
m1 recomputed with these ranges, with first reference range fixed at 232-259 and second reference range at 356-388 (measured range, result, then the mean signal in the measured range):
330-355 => 0.02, 9.46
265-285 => 0.43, 7.02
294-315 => -0.02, 10.3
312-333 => -0.03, 10.2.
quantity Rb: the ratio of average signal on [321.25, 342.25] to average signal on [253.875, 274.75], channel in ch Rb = 1.03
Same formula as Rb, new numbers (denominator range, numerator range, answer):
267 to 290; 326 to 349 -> 1.41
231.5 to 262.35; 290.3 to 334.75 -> 0.95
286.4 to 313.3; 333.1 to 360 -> 0.96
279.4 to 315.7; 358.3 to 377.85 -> 0.99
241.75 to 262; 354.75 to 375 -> 0.83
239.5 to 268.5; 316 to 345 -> 0.92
